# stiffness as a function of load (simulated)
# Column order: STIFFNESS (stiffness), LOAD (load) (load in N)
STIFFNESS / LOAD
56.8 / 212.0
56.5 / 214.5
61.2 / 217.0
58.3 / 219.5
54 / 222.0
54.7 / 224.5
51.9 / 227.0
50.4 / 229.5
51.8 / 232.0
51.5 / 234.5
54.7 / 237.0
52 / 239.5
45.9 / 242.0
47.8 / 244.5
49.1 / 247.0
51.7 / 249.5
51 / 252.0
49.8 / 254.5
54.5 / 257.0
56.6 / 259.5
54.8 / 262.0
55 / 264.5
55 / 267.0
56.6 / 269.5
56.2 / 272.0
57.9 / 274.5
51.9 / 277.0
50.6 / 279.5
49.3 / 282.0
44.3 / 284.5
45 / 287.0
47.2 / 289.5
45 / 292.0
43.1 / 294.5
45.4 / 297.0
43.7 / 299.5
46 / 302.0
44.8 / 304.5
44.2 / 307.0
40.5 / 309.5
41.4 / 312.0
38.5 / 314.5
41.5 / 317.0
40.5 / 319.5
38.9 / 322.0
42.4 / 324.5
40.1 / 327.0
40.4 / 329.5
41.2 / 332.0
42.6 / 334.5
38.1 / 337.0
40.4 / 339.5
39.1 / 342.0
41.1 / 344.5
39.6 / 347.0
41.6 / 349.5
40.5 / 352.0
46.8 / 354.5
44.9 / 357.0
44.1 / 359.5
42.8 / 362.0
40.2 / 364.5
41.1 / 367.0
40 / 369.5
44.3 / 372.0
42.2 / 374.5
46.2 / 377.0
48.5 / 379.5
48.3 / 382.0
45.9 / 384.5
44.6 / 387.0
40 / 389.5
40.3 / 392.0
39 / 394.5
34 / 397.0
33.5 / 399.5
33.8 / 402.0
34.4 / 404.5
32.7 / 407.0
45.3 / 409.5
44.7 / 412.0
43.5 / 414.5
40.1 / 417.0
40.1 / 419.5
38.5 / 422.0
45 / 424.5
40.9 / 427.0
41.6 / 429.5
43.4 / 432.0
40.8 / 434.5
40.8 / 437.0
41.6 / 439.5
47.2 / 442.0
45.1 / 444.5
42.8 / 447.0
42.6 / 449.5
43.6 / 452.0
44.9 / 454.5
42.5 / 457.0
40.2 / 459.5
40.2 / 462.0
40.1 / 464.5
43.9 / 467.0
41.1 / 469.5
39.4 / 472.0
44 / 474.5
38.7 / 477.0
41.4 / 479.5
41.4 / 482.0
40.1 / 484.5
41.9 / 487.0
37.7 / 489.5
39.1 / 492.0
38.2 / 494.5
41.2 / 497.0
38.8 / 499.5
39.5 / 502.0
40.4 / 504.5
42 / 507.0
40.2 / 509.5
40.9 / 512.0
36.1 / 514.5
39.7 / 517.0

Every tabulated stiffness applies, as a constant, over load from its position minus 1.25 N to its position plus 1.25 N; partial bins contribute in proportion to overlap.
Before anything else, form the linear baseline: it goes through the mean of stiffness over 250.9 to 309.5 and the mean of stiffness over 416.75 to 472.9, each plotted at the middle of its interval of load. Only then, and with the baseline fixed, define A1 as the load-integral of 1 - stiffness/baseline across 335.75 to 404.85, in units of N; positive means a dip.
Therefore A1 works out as 6.3 N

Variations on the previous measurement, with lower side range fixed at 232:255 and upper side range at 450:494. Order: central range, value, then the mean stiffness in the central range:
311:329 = 2.62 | 40.5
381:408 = 3.42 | 38.7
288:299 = 0.77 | 45.1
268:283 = -1.42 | 53.8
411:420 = 0.26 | 42.2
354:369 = 0.89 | 43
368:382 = 0.17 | 44.5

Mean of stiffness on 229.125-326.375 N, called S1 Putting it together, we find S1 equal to 48.3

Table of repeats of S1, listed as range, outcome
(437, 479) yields 42.3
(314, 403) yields 41.4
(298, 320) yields 42.4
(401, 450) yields 41.3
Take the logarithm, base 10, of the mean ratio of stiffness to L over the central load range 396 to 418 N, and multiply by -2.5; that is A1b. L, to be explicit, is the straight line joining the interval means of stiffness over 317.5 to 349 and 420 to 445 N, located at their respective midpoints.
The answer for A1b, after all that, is 0.104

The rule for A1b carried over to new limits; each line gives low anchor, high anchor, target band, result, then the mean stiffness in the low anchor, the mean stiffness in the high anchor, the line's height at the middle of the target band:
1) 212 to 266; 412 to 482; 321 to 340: 0.19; 53.1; 42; 48.2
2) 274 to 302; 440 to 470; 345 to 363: 0.07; 47.2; 42.9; 45.5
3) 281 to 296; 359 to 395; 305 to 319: 0.09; 45.6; 43.2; 45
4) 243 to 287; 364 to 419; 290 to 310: 0.11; 52.2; 41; 49.1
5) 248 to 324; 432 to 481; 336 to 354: 0.14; 48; 42.2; 46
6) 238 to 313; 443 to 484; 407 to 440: 0.05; 49.3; 42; 43.5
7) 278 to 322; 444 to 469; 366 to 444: 0.04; 44.1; 42.5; 43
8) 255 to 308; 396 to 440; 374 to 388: -0.09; 49.9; 39.7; 42.5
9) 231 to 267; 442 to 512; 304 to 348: 0.18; 52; 41.3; 48.4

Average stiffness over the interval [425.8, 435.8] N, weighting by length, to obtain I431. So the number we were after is 41.7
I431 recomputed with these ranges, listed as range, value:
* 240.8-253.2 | 49.1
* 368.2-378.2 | 43.1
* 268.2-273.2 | 56.4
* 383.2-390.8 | 43.5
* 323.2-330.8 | 41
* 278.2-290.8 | 47.3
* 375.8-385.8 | 47.2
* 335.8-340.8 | 39.3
